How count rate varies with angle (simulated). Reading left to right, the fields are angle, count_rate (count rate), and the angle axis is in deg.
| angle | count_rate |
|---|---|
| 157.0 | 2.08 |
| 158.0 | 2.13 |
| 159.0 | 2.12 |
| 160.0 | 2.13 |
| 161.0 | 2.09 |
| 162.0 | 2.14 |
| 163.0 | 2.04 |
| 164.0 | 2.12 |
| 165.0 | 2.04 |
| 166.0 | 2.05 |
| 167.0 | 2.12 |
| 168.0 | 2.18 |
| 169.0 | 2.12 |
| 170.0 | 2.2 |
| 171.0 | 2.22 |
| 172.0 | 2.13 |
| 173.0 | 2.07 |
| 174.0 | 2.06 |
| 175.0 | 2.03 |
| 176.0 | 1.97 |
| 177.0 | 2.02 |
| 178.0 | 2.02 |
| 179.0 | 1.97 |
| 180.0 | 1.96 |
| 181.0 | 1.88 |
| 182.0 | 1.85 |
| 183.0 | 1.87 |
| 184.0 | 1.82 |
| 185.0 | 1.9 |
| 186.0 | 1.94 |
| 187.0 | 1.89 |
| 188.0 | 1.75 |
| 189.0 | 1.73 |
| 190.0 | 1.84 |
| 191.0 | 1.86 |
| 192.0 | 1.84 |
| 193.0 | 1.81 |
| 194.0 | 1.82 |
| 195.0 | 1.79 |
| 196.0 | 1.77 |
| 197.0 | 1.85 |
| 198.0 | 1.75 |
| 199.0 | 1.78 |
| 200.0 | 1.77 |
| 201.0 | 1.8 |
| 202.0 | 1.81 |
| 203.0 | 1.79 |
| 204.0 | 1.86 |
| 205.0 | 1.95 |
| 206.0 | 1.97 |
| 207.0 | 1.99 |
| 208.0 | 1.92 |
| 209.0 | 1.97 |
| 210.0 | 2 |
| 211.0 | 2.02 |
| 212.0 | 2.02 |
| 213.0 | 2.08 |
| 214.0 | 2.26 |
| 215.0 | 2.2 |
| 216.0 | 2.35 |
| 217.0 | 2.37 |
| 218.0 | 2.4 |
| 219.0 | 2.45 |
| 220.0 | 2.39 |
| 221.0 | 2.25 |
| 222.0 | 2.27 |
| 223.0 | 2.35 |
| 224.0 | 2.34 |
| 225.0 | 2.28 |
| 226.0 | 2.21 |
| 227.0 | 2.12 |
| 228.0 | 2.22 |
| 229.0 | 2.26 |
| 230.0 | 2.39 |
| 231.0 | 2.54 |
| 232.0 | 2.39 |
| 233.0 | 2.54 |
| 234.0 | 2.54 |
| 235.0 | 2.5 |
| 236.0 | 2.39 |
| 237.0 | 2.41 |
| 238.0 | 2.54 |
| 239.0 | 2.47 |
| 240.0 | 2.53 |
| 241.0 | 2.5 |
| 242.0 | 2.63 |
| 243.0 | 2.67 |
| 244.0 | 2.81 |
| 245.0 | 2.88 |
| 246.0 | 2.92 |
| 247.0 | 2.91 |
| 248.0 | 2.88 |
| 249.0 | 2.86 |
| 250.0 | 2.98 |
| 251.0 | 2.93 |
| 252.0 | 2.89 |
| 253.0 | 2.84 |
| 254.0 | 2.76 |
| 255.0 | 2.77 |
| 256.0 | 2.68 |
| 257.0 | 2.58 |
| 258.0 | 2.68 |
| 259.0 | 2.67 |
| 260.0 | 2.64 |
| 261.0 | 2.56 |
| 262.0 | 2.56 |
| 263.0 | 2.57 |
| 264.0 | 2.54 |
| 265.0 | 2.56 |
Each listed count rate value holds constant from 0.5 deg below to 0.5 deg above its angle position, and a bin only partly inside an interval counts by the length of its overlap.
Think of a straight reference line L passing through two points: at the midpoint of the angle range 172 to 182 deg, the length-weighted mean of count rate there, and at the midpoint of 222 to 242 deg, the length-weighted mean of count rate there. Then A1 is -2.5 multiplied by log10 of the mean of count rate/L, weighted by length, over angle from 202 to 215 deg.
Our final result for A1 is 0.124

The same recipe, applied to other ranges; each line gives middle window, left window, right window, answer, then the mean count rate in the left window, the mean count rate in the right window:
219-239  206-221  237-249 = 0.03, 2.17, 2.7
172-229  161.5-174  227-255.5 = 0.17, 2.12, 2.63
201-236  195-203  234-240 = -0.03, 1.79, 2.47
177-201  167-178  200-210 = 0.08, 2.1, 1.89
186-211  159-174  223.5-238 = 0.21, 2.12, 2.37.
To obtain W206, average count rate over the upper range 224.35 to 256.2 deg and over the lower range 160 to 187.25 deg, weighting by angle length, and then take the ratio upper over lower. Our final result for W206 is 1.28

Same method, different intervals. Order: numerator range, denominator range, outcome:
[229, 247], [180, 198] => 1.40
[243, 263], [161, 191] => 1.39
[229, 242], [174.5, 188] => 1.29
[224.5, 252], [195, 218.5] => 1.30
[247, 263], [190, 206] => 1.51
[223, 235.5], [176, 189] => 1.24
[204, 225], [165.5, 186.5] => 1.08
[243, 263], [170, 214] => 1.45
